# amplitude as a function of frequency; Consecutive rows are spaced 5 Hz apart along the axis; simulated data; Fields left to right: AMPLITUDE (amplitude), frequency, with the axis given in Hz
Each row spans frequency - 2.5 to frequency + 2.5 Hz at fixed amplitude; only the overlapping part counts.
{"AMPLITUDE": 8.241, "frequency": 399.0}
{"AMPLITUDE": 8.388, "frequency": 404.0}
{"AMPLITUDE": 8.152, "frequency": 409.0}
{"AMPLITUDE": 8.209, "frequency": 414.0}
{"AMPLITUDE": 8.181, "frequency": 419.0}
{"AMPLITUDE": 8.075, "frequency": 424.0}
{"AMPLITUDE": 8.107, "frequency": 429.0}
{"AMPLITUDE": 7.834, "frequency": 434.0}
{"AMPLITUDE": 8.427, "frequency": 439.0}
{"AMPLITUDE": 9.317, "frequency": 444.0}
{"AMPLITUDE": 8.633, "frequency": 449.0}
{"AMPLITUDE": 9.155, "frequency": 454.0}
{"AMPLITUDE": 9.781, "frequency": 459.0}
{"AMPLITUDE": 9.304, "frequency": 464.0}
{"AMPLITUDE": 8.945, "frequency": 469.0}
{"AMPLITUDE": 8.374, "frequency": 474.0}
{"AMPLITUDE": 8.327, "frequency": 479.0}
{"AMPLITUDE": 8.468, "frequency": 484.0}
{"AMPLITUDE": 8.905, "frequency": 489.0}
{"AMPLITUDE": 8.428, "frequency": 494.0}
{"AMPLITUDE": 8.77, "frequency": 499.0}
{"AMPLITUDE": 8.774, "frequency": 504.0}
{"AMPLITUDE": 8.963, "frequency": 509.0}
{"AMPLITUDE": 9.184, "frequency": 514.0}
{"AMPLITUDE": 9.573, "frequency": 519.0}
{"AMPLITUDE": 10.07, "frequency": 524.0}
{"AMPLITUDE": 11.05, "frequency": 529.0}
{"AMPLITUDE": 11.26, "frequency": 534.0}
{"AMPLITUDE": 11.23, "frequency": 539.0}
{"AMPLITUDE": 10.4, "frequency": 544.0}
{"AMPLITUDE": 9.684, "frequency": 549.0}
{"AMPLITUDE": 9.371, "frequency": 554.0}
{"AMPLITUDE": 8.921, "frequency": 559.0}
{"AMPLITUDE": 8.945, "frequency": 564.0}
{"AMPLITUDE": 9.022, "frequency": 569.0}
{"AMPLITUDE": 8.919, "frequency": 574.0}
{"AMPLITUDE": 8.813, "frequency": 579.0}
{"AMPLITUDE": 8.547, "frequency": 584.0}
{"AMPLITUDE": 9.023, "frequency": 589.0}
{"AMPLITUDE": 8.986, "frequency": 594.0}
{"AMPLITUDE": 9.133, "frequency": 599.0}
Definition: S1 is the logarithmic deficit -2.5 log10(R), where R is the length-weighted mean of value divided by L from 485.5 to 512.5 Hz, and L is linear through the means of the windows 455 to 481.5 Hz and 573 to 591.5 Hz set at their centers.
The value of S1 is 0.02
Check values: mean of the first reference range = 8.96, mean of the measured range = 8.77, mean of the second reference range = 8.82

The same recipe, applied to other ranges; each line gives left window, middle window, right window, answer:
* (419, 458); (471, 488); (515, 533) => 0.11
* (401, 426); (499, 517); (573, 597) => -0.05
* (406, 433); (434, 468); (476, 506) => -0.08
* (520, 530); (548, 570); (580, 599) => 0.05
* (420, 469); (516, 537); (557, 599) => -0.18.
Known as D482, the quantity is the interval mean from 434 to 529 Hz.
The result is 8.99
